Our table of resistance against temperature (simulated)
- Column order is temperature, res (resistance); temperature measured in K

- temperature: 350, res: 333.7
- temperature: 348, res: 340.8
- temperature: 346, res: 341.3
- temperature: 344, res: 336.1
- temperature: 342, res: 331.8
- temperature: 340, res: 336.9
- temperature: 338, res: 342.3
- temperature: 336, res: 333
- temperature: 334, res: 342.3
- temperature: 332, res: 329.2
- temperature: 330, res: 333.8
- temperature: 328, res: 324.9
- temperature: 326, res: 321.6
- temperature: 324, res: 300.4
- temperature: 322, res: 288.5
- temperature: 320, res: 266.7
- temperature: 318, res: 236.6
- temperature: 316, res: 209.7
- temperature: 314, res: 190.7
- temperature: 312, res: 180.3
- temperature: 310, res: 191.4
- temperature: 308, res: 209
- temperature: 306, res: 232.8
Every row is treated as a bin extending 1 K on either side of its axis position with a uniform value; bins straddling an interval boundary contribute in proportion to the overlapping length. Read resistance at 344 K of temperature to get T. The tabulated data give 336.1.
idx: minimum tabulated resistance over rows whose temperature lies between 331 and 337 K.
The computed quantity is 329.2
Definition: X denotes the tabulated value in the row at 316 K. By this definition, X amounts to 209.7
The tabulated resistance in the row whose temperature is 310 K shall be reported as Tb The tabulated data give 191.4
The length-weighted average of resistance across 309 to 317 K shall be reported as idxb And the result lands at 193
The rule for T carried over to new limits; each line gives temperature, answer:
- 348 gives 340.8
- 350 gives 333.7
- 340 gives 336.9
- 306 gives 232.8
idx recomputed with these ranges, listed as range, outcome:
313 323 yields 190.7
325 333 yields 321.6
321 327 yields 288.5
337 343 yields 331.8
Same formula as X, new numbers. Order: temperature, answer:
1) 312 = 180.3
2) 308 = 209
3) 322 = 288.5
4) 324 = 300.4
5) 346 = 341.3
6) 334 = 342.3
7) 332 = 329.2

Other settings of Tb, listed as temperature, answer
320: 266.7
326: 321.6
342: 331.8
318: 236.6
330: 333.8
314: 190.7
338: 342.3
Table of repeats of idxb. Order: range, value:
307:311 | 200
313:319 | 212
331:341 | 337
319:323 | 278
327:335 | 333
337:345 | 337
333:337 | 338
